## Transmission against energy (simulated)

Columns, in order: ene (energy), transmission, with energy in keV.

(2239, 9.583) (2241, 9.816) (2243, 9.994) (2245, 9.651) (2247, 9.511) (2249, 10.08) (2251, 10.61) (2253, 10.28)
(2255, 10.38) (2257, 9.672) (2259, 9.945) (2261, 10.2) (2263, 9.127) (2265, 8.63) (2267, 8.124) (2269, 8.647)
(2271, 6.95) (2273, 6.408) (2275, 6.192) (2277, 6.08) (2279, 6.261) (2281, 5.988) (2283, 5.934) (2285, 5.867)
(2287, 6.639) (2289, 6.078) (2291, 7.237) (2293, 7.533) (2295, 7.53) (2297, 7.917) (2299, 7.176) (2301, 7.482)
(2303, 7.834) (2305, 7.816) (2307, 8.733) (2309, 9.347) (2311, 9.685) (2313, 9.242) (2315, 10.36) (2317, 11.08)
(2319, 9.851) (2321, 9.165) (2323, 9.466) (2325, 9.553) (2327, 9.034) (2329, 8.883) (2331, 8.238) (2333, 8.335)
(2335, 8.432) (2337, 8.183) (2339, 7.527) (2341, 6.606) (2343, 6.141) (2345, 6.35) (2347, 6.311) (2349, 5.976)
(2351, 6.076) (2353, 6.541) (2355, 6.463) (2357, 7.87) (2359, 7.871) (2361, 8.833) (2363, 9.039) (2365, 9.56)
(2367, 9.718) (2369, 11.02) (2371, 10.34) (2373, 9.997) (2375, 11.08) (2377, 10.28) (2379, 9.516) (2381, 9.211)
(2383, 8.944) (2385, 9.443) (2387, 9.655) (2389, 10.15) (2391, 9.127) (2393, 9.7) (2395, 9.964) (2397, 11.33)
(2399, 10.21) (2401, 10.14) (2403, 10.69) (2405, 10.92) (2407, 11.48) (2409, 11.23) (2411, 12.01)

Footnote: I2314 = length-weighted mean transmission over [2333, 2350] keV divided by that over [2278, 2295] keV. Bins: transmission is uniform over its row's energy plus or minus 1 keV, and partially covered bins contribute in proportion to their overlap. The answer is 1.1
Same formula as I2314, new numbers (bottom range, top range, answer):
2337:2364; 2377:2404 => 1.39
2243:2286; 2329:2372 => 0.95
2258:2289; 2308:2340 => 1.24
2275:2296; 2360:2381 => 1.52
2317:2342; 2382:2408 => 1.16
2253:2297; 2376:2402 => 1.28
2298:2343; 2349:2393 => 1.04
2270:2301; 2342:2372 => 1.18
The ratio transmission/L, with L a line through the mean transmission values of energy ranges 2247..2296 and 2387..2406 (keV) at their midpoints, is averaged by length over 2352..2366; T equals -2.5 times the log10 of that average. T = 0.189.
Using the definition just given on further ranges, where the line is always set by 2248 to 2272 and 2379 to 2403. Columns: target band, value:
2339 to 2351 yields 0.455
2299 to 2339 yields 0.080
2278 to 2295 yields 0.409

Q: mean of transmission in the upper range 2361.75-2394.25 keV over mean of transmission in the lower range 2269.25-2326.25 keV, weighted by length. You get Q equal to 1.25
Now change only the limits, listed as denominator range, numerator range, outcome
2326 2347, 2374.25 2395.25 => 1.26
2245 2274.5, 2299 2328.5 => 1.00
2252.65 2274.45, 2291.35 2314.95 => 0.93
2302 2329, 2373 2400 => 1.06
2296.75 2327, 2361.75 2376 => 1.12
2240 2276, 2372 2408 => 1.11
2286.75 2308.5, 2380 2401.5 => 1.30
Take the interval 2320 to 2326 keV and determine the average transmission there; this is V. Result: 9.39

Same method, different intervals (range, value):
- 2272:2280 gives 6.24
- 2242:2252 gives 9.97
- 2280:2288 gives 6.11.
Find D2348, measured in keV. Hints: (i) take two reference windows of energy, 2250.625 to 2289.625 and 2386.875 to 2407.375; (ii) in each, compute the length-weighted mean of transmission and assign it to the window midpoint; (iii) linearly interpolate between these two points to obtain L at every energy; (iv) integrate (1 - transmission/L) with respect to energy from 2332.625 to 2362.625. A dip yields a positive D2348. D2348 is 6.96 keV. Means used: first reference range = 7.87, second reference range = 10.3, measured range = 7.18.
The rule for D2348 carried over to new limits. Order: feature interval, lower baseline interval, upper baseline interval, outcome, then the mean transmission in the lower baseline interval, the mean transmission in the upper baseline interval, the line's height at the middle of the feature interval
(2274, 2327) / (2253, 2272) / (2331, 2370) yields 3.37 keV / 9.14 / 7.74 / 8.54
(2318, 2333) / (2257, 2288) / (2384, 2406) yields -0.87 keV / 7.47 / 10.1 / 8.62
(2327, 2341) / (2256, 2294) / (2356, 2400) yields 0.83 keV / 7.45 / 9.68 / 8.72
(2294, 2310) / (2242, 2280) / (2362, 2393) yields 2.03 keV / 8.78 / 9.8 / 9.14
